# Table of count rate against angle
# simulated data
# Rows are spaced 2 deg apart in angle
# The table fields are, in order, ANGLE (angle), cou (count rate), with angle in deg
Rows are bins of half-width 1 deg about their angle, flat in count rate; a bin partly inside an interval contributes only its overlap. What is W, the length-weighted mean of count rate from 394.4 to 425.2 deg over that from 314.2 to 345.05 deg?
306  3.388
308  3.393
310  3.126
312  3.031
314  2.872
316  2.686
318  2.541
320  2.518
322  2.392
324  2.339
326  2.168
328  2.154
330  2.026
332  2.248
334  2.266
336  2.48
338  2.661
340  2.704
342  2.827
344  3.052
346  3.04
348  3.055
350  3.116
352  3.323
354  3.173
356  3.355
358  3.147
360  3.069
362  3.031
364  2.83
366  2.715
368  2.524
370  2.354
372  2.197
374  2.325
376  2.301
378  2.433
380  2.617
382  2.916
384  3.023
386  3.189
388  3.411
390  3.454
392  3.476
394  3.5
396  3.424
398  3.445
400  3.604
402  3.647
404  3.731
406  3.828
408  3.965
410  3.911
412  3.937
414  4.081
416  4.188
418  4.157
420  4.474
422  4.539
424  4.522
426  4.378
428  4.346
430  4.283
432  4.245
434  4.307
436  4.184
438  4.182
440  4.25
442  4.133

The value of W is 1.59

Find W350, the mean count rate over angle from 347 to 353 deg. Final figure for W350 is 3.16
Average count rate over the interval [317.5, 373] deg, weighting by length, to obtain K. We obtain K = 2.69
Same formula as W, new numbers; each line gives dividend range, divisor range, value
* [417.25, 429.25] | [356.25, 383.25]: 1.65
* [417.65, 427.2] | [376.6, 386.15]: 1.59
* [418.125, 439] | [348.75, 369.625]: 1.44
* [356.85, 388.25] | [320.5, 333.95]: 1.23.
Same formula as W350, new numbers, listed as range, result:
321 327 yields 2.3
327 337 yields 2.23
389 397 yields 3.46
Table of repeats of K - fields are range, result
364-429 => 3.45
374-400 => 3.09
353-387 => 2.78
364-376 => 2.45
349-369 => 3.03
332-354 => 2.84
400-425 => 4.06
